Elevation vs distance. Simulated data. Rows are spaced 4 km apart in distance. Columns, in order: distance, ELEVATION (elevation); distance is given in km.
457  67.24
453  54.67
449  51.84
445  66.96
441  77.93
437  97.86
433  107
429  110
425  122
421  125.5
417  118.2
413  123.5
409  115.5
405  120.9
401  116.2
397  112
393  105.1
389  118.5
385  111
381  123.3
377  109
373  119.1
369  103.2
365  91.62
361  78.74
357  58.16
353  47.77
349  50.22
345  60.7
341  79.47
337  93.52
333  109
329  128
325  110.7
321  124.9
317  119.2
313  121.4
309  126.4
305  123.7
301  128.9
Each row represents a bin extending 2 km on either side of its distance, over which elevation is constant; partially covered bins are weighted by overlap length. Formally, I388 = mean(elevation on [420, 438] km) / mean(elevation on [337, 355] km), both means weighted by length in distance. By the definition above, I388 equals 1.78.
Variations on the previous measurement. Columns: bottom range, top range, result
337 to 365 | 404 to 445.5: 1.63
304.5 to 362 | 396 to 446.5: 1.15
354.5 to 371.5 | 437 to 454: 0.81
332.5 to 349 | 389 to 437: 1.46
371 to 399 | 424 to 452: 0.77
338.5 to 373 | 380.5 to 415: 1.56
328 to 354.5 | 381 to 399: 1.41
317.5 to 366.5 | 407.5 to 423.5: 1.39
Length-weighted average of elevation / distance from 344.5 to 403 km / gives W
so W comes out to 94.5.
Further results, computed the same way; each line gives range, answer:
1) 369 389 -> 115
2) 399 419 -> 119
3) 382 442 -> 113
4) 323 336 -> 114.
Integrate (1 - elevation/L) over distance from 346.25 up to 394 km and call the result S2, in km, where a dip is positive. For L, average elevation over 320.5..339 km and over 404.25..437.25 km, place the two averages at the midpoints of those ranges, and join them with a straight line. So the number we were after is 9.2 km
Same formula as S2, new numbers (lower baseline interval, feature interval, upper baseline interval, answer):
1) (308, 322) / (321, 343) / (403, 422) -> 2.92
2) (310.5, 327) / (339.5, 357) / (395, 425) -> 8.87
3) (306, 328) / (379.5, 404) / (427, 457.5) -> -4.60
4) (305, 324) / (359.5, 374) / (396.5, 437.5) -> 2.65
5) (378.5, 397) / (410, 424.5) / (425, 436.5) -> -1.44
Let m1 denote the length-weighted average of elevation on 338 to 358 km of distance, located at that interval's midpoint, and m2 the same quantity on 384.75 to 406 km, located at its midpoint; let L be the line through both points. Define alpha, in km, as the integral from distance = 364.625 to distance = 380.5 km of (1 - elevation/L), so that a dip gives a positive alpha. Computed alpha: -3.7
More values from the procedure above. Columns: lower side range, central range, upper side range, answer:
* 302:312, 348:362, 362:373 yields 6.2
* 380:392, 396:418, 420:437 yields -0.6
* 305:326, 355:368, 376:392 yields 4.3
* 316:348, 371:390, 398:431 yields -0.8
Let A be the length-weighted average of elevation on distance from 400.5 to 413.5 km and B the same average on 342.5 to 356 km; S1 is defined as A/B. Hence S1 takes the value 2.2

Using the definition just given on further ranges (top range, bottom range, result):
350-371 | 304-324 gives 0.61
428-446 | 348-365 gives 1.46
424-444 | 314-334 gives 0.84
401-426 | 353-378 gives 1.35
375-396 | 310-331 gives 0.94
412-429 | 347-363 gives 2.06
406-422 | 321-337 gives 1.05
